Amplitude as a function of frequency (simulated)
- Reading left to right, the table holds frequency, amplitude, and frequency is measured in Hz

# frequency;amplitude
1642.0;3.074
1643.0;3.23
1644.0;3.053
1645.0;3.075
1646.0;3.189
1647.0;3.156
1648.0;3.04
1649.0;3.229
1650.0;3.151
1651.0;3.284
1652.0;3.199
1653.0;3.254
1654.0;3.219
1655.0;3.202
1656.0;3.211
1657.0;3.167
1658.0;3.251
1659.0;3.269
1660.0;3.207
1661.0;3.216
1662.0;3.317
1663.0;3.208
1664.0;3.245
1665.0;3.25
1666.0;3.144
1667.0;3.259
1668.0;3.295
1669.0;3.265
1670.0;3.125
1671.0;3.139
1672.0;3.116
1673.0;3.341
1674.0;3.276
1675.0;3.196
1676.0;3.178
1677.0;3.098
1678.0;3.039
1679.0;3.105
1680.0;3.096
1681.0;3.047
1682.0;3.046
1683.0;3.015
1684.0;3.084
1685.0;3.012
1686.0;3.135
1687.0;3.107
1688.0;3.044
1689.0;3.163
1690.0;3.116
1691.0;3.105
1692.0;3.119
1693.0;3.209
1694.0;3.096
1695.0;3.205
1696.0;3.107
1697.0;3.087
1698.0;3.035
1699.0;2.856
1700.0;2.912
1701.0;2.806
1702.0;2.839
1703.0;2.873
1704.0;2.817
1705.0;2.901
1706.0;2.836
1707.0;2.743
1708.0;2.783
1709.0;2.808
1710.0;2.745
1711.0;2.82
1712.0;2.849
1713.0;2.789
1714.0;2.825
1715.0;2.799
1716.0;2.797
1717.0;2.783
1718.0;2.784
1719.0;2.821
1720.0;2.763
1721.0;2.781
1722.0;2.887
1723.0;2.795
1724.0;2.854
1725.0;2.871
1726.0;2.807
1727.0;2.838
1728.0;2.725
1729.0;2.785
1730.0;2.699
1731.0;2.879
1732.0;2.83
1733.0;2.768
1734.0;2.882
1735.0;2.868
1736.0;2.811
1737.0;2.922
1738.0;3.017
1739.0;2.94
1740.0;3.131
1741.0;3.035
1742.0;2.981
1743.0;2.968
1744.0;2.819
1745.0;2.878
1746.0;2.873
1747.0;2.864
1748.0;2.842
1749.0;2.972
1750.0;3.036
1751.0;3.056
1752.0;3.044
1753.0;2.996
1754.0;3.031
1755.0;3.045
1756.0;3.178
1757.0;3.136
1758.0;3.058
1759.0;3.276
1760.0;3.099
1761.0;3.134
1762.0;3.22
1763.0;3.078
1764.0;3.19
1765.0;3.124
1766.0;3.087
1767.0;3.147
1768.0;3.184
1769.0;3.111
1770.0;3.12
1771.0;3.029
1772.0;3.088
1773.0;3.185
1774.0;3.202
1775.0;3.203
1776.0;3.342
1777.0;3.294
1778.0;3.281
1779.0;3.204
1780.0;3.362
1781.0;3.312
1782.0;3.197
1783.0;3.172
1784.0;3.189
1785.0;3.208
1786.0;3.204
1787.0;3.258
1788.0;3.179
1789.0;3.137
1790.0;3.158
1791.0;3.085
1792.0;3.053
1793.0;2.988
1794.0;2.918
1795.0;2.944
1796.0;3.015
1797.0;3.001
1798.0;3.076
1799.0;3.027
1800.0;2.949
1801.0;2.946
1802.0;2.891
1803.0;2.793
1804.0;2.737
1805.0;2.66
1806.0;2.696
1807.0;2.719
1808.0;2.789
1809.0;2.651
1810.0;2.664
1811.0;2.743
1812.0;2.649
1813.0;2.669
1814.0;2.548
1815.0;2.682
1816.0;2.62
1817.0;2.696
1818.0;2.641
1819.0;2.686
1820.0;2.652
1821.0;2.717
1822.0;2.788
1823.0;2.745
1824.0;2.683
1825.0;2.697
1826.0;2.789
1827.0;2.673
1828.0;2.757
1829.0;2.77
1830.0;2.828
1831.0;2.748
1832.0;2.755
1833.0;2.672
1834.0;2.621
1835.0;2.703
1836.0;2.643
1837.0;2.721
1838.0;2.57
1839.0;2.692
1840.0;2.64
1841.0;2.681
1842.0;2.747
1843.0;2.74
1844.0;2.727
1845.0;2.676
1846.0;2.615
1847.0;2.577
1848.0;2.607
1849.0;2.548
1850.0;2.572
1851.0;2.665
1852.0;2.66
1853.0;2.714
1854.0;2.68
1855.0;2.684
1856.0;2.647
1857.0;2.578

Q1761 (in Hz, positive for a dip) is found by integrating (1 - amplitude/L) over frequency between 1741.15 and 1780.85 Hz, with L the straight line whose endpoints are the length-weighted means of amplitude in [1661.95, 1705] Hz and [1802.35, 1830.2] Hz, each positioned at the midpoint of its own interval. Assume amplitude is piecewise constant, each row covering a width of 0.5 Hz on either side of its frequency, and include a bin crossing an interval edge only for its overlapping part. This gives -3.2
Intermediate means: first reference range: 3.1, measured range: 3.1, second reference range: 2.7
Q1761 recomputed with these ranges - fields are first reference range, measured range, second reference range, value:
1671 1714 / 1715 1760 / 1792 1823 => 0.17 Hz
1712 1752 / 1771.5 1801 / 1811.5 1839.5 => -4.00 Hz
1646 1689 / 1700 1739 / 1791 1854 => 2.62 Hz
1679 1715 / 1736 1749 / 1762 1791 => 0.67 Hz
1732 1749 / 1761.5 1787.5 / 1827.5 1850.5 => -3.32 Hz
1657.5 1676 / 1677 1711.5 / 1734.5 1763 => 1.77 Hz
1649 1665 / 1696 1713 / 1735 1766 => 1.43 Hz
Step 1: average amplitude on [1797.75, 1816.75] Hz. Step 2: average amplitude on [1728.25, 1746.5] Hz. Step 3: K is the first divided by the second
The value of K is 0.95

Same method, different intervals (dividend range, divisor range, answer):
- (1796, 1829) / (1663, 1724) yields 0.92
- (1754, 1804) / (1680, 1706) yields 1.03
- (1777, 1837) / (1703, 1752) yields 1.01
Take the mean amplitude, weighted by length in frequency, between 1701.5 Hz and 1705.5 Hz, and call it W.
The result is 2.86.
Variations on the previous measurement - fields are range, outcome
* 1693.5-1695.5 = 3.15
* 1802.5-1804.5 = 2.77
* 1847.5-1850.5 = 2.58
